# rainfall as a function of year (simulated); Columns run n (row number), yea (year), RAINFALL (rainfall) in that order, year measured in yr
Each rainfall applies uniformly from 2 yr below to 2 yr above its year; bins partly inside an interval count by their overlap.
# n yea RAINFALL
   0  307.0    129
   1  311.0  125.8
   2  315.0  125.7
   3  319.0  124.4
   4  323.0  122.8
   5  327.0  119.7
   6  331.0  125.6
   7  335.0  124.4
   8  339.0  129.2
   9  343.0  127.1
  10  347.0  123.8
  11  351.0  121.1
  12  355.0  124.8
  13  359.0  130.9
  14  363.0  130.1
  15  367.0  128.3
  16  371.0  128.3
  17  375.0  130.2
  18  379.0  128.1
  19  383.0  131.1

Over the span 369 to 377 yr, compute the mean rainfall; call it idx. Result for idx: 129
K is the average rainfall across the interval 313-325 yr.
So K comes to 124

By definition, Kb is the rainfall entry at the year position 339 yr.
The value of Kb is 129.2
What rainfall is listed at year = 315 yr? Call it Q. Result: 125.7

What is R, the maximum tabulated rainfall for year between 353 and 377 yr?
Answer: 130.9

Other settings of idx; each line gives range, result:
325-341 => 125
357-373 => 129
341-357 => 124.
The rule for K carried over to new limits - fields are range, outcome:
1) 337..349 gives 127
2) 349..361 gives 126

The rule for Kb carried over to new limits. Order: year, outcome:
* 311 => 125.8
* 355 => 124.8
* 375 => 130.2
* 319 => 124.4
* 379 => 128.1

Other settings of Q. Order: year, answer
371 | 128.3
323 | 122.8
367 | 128.3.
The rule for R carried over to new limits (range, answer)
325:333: 125.6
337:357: 129.2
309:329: 125.8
